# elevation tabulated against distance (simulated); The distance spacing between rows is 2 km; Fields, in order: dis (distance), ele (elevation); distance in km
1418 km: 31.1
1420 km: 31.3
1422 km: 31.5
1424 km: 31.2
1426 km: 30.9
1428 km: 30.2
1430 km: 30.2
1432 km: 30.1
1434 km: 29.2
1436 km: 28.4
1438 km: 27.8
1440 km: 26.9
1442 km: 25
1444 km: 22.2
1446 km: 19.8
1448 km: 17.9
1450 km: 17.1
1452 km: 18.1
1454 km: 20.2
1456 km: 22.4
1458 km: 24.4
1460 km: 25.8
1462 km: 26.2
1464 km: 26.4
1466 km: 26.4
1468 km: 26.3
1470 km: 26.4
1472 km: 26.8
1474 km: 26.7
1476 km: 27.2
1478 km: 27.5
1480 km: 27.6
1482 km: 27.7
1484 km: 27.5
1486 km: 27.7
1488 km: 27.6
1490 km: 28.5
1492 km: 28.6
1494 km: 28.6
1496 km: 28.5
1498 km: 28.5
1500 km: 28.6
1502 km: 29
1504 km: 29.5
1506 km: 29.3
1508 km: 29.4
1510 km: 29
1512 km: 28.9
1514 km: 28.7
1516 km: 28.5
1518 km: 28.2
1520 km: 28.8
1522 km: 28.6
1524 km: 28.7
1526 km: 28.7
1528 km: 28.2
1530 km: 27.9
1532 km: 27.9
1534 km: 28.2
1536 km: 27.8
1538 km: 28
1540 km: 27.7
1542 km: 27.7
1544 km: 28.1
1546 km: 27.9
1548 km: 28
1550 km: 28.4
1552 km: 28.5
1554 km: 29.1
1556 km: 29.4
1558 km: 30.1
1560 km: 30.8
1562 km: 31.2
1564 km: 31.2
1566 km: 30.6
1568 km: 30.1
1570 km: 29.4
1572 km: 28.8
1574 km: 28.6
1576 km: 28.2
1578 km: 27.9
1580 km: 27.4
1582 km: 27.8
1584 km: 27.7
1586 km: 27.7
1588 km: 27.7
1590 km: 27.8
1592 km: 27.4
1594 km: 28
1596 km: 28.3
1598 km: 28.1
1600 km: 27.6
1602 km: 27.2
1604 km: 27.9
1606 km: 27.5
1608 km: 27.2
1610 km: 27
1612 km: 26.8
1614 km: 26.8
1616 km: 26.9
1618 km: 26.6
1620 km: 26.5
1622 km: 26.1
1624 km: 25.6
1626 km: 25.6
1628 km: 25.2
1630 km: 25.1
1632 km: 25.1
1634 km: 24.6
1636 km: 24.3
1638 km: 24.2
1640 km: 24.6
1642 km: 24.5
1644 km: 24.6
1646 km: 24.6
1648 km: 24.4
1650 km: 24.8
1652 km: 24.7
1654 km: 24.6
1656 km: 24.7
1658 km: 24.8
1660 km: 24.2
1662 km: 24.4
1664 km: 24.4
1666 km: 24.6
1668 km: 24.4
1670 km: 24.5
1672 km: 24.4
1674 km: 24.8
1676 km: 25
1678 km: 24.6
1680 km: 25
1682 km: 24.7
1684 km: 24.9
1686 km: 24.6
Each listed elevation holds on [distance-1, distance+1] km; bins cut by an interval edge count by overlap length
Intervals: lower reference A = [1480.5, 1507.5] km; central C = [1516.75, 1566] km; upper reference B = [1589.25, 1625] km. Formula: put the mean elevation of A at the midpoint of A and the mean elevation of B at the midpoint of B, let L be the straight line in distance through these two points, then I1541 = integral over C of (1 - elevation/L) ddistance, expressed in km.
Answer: -1.5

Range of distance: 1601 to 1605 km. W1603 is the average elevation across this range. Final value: 27.5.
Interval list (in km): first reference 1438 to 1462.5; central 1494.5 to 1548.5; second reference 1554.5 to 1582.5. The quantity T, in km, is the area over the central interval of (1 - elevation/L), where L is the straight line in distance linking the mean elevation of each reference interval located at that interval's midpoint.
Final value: -3.9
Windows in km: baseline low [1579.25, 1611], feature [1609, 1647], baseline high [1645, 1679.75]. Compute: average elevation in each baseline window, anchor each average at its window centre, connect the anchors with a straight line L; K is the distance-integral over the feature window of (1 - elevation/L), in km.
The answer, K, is 0.9 km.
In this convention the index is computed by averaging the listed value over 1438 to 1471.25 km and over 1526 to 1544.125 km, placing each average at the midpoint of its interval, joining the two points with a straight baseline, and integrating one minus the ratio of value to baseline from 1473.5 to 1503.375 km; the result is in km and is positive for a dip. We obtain -3.2 km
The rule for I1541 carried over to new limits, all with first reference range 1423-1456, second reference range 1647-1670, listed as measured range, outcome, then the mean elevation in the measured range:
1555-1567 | -2.8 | 30.6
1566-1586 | -3.0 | 28.5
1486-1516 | -4.4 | 28.7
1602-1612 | -1.1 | 27.3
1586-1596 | -1.2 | 27.8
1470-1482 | -1.0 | 27.1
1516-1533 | -2.3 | 28.4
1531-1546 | -1.8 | 27.9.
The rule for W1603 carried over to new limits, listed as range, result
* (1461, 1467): 26.3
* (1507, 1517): 28.9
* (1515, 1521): 28.5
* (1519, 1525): 28.7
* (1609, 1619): 26.8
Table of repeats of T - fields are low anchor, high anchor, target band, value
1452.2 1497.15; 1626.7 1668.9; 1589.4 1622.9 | -2.96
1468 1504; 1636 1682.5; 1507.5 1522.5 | -0.80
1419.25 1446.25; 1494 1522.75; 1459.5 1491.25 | 1.76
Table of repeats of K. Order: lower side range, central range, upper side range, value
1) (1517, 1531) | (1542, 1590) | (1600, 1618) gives -1.8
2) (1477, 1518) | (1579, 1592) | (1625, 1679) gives -0.7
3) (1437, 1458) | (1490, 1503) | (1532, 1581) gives -1.9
